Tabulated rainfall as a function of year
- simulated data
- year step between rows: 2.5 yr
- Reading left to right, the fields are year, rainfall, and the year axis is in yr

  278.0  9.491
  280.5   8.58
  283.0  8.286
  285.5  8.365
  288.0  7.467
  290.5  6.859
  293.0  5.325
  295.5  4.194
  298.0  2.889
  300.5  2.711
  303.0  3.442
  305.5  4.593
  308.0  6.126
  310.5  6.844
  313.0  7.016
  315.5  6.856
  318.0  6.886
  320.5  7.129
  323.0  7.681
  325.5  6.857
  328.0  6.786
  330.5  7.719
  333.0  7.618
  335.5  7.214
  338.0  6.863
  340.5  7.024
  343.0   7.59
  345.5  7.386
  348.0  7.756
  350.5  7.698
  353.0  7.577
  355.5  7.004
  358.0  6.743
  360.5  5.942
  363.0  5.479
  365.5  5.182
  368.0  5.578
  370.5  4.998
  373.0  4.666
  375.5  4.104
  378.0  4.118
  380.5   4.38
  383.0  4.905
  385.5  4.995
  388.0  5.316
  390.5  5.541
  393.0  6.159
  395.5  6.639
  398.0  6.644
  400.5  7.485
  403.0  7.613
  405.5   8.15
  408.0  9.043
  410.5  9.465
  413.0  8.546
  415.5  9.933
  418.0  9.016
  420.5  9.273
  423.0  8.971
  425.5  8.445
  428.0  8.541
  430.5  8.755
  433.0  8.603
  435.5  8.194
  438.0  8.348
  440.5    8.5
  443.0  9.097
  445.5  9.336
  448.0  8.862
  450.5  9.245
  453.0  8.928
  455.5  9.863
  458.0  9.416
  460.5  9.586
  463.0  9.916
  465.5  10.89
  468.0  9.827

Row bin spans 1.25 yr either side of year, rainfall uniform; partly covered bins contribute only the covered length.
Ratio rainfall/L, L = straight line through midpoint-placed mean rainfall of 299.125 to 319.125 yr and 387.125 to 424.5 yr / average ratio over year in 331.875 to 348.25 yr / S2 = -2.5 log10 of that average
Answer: -0.17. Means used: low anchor 5.53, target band 7.32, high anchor 7.88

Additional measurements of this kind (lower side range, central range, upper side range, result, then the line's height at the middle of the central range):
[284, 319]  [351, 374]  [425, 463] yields 0.181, 7.09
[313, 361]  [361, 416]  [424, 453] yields 0.269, 7.97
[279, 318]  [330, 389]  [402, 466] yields 0.184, 7.36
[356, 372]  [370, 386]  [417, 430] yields 0.374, 6.44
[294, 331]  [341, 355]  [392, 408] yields -0.177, 6.4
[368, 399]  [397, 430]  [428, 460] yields -0.213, 7.05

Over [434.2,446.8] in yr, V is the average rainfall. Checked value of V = 8.7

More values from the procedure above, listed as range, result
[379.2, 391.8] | 5.03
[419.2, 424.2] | 9.12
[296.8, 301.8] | 2.81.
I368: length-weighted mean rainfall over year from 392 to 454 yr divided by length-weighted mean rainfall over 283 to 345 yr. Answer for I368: 1.33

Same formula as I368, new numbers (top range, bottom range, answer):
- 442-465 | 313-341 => 1.32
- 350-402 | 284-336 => 0.93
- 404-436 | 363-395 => 1.75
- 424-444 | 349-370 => 1.34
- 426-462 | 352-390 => 1.66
